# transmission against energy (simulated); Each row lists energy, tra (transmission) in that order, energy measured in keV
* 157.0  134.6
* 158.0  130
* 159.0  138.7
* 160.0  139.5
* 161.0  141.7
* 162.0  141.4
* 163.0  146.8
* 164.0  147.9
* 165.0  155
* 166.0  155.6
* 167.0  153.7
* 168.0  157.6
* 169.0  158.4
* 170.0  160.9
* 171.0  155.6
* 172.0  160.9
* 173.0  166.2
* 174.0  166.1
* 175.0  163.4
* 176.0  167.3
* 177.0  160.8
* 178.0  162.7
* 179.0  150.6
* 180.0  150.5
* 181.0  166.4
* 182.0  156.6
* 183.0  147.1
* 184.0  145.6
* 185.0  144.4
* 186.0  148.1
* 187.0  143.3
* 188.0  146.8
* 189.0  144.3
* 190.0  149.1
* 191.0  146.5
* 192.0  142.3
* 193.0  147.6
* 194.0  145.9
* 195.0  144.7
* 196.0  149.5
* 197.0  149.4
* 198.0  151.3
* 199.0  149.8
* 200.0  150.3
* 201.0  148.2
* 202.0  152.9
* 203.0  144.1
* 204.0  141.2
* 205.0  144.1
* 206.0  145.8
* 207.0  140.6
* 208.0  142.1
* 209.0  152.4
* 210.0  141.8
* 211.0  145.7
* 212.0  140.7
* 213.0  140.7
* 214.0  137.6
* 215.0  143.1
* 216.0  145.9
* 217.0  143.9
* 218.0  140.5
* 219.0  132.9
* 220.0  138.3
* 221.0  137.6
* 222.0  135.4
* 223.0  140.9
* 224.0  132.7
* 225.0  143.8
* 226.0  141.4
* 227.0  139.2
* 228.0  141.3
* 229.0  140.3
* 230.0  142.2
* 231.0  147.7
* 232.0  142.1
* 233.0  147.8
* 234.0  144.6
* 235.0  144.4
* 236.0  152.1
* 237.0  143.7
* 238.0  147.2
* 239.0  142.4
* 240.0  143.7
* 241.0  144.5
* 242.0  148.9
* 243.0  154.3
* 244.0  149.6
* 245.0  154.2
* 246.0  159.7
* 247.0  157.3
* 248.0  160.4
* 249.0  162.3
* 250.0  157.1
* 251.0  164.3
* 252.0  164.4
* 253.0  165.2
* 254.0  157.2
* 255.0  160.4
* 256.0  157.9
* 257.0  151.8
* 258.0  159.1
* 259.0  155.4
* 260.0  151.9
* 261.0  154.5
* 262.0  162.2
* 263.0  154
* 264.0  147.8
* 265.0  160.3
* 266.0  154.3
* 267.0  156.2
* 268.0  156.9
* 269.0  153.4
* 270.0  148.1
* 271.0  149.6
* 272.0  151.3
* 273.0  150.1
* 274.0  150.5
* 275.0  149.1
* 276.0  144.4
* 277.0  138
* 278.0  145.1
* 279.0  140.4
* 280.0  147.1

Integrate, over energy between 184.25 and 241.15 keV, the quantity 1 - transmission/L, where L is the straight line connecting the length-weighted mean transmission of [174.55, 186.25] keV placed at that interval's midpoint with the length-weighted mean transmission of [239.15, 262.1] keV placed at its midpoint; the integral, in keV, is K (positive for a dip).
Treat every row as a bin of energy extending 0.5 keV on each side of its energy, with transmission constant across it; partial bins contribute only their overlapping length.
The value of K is 4.3 keV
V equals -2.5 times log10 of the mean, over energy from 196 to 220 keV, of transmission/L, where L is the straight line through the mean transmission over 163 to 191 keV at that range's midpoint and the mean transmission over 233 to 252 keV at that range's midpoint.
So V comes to 0.065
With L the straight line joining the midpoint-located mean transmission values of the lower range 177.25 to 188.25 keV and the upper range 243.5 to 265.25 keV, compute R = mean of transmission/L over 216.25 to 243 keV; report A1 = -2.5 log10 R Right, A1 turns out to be 0.09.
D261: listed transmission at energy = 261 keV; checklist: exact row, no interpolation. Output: 154.5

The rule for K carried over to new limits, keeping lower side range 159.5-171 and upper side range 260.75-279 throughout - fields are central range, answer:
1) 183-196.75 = 0.45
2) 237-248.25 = 0.04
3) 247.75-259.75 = -0.67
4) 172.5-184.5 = -0.60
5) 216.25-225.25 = 0.75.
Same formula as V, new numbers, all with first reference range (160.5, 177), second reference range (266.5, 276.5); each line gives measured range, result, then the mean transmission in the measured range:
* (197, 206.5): 0.05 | 148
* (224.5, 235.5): 0.07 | 143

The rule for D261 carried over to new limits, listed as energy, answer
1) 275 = 149.1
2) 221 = 137.6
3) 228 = 141.3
